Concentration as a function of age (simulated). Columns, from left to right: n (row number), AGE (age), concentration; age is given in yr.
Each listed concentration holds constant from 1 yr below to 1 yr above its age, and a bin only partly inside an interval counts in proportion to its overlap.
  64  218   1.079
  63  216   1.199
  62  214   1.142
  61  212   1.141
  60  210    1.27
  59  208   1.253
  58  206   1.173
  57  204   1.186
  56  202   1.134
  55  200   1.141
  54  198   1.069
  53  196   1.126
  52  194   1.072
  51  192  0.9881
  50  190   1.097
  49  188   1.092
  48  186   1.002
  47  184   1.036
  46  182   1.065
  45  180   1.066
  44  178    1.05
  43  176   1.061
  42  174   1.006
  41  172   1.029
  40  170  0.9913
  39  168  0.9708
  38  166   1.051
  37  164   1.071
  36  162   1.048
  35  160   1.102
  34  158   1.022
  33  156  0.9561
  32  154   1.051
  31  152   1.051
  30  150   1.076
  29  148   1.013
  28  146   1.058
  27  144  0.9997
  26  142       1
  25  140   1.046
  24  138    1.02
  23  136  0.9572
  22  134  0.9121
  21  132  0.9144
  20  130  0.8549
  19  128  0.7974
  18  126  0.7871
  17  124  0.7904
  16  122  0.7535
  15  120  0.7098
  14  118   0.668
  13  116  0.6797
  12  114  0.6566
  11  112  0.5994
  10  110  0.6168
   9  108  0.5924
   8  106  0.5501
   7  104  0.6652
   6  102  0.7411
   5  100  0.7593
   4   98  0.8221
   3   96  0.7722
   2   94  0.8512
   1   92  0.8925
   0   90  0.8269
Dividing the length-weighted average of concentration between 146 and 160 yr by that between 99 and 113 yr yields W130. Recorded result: 1.60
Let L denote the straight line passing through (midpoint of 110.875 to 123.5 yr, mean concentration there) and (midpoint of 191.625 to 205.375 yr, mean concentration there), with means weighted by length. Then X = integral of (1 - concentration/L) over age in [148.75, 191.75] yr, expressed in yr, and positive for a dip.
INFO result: -3.8 yr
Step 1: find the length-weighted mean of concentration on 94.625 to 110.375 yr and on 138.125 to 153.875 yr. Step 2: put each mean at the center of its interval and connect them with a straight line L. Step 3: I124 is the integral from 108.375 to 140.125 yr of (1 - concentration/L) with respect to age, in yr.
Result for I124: 3.10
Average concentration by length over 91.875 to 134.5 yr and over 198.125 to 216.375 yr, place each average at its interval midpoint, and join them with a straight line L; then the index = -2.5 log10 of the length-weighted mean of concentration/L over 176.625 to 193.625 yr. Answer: 0.02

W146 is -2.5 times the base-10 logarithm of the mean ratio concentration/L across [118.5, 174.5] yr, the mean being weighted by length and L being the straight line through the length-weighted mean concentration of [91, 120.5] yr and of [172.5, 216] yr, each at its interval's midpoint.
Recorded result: -0.09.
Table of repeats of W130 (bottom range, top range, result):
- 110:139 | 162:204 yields 1.35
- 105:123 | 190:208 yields 1.73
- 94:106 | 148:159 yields 1.38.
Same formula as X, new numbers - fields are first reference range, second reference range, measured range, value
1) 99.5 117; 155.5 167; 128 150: -2.4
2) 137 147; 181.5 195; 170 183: 0.0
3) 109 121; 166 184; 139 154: -3.2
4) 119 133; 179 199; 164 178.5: -0.5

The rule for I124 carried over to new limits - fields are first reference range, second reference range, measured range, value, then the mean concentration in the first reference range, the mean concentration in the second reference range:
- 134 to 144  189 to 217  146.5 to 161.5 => -0.1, 0.996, 1.14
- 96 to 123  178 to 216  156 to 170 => -1.3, 0.681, 1.11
